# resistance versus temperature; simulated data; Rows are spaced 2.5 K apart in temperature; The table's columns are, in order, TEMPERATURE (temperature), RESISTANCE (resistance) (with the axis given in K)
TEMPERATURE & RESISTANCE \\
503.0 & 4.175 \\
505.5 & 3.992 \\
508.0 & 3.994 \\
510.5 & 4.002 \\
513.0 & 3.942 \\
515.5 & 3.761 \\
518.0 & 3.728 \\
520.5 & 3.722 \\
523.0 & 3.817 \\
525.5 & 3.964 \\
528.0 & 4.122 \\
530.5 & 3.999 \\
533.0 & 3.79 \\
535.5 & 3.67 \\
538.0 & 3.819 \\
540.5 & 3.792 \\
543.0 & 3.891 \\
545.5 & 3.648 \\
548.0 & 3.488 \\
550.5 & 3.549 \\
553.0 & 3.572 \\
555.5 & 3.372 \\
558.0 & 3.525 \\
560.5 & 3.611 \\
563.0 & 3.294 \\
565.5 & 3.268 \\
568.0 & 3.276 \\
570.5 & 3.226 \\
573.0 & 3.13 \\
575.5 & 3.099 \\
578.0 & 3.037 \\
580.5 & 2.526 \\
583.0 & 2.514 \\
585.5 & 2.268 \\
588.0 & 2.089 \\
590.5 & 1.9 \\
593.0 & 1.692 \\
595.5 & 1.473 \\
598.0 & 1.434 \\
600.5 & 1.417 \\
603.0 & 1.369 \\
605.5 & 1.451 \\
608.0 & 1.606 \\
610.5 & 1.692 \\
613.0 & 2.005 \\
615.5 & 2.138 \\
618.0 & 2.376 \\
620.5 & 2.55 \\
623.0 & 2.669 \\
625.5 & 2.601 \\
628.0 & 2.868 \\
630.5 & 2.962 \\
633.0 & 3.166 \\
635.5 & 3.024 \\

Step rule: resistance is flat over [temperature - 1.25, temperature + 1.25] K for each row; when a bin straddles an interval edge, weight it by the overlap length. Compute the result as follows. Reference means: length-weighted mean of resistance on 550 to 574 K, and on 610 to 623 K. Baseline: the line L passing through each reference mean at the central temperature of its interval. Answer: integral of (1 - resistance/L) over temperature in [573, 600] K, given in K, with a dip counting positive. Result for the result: 6.3 K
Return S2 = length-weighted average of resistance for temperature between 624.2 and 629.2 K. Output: 2.73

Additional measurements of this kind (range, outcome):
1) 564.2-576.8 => 3.2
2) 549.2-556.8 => 3.5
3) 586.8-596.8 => 1.79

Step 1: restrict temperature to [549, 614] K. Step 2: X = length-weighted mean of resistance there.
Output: 2.52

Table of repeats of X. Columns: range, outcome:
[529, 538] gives 3.83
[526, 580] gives 3.52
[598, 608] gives 1.44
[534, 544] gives 3.79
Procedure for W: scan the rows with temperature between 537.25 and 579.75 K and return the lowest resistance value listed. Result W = 3.037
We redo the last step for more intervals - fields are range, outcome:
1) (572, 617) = 1.369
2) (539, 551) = 3.488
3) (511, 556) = 3.372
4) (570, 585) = 2.514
